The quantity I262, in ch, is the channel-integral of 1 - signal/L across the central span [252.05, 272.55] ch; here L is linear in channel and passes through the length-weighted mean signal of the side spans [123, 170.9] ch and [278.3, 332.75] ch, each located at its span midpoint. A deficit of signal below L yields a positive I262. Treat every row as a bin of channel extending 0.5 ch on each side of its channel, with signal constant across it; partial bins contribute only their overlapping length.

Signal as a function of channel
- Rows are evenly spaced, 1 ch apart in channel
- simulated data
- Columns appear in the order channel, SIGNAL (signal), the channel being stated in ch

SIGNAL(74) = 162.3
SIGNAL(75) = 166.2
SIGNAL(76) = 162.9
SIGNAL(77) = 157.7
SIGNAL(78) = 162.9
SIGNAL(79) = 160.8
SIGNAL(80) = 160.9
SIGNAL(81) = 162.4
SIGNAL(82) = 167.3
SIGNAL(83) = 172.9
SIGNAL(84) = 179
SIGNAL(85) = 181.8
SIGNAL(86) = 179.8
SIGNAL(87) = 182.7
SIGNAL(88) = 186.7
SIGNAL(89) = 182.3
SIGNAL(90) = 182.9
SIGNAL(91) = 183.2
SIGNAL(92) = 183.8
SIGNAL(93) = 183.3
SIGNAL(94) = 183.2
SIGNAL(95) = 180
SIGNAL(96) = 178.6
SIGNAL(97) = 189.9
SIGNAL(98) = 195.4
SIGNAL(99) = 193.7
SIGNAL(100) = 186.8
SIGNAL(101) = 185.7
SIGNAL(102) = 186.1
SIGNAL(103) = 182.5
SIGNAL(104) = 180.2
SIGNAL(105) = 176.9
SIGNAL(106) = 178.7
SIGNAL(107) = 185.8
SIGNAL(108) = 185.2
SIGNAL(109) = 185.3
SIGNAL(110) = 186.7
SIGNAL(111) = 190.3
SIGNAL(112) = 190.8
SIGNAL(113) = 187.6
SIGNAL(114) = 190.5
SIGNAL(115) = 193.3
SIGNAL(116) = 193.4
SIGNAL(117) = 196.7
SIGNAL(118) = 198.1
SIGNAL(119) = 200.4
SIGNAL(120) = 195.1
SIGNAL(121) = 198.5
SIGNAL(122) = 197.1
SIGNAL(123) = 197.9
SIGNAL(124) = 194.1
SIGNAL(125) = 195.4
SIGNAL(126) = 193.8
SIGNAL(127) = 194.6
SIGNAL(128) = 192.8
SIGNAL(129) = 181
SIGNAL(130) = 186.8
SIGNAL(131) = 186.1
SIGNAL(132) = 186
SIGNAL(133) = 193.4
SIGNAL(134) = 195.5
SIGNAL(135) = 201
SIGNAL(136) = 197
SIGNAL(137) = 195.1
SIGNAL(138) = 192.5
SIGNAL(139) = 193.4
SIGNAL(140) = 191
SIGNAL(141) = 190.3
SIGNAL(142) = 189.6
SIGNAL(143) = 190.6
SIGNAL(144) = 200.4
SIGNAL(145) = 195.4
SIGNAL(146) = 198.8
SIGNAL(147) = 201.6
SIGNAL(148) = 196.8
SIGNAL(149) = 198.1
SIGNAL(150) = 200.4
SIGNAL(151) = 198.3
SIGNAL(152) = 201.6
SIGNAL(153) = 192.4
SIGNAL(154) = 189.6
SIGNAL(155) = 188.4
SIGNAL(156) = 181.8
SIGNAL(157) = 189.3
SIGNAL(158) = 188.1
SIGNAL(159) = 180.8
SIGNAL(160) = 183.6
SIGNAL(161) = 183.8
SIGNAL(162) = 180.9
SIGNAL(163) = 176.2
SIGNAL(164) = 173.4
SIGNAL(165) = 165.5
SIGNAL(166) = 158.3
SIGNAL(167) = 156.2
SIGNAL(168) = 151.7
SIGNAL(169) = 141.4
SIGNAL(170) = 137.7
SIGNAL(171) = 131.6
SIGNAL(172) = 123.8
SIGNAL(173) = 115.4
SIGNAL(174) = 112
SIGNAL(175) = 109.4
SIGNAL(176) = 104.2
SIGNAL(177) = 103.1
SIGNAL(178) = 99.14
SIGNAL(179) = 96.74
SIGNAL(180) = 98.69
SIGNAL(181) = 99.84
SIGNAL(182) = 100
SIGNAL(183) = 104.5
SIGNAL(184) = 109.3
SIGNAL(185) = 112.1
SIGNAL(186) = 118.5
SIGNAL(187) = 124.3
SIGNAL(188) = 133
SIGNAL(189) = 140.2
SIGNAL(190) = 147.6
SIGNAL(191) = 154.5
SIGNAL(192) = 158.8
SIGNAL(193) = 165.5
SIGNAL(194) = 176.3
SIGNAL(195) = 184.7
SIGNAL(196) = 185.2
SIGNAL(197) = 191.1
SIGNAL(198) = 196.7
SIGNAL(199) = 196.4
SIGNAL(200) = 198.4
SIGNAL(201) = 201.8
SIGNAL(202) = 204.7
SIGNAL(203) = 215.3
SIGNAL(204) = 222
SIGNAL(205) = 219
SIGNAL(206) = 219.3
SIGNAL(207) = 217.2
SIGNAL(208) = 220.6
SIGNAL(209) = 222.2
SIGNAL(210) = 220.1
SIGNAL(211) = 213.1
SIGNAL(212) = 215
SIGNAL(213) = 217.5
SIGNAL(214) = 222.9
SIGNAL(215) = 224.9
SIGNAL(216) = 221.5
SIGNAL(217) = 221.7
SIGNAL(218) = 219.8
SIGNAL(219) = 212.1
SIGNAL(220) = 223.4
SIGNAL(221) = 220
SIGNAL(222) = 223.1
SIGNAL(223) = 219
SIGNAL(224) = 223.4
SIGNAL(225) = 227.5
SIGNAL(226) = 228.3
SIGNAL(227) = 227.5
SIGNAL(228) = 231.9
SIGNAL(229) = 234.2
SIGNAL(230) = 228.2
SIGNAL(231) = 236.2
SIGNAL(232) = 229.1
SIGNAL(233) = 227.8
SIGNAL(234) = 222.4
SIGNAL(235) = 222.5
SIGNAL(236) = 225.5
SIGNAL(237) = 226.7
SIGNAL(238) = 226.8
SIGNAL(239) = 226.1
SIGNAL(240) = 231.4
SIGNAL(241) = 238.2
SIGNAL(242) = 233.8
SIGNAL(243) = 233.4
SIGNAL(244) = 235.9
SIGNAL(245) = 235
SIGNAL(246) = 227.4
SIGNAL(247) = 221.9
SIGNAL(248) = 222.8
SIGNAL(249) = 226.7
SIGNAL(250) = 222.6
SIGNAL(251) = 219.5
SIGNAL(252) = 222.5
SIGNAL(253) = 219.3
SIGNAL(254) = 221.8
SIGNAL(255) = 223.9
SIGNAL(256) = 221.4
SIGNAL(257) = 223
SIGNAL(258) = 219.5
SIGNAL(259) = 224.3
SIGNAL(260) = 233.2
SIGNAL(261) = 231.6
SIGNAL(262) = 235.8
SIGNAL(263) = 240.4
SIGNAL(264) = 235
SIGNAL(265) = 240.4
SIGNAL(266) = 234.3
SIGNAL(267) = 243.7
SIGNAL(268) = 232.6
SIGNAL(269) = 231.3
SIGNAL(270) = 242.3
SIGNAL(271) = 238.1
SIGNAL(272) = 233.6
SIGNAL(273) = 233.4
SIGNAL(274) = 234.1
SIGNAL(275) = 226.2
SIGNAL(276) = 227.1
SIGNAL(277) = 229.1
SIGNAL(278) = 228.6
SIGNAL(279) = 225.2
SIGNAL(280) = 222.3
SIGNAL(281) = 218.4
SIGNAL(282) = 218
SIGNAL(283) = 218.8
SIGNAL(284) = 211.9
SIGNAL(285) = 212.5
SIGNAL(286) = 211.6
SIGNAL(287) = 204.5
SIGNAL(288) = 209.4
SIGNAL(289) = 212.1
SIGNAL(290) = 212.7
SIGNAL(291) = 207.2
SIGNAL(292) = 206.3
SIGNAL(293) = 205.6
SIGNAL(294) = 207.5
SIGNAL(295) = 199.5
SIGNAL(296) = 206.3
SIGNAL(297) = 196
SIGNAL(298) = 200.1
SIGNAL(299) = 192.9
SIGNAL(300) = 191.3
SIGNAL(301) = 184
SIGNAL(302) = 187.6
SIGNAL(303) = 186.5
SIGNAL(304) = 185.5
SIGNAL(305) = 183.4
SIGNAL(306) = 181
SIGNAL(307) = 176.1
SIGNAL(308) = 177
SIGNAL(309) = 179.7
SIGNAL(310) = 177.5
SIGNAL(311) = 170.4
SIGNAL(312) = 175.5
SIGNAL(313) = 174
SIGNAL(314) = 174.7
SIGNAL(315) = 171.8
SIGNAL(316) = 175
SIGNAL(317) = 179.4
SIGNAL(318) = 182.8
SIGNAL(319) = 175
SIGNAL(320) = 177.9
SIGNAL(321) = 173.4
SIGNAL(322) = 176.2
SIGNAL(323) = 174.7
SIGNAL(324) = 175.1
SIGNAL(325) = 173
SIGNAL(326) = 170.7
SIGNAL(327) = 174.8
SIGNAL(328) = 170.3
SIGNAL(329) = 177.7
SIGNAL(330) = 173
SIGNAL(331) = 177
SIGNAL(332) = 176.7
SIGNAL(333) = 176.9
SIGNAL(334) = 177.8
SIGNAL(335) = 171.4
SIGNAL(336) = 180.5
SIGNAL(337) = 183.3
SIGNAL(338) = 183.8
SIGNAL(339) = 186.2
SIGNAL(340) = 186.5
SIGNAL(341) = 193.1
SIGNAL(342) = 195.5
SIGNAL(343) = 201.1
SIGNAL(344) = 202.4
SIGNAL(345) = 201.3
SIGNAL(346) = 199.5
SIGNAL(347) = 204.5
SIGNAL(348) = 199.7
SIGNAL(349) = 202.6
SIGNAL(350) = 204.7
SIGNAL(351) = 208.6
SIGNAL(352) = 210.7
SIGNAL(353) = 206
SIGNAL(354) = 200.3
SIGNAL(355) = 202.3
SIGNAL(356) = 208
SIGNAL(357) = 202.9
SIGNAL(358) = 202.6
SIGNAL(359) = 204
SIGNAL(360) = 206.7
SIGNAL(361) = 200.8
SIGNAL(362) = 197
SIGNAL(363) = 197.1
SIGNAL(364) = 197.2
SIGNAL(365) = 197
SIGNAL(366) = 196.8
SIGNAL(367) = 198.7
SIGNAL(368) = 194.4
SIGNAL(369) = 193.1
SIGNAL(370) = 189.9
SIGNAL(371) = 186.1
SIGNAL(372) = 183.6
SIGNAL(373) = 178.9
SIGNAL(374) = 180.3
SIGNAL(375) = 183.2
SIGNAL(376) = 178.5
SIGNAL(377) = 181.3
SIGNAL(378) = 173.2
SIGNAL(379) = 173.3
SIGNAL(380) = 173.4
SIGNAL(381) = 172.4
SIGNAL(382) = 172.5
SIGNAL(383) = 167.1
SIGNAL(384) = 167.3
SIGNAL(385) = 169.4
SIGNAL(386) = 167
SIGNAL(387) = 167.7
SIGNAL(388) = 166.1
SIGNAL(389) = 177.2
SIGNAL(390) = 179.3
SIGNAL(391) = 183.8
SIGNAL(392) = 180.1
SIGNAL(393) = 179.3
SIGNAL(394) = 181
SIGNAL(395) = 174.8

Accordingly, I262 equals -4.6 ch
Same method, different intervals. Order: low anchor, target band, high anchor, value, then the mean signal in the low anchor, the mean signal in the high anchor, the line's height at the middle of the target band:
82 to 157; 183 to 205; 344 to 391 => 2.5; 190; 190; 190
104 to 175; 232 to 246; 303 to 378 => -3.4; 183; 187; 185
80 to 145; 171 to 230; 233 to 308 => 7.9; 188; 219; 205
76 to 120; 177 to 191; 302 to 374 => 5.2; 183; 187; 184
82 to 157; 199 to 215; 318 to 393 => -2.3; 190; 186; 188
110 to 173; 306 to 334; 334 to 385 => 2.2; 186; 191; 190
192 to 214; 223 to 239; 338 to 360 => -1.9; 204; 201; 204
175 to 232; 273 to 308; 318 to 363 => -3.5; 185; 190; 188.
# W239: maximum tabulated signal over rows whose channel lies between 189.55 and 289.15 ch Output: 243.7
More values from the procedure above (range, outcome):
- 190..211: 222.2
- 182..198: 196.7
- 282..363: 218.8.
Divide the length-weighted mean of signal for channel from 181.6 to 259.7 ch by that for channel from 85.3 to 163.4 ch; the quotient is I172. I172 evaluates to 1.09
